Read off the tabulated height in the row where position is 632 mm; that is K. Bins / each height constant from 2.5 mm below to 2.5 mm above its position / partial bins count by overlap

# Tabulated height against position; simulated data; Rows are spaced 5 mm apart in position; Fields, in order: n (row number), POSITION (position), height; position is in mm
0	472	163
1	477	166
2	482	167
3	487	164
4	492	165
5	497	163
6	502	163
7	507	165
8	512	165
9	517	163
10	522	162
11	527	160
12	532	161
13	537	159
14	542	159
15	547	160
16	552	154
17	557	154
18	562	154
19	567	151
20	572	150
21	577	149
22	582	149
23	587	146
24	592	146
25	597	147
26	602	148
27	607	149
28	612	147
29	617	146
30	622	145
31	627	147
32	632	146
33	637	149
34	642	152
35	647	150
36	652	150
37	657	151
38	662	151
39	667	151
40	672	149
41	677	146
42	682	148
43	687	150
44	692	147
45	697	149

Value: 146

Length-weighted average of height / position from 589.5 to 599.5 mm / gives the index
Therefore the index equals 146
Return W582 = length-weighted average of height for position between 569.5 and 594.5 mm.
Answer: 148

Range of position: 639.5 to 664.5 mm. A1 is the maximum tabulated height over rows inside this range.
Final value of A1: 152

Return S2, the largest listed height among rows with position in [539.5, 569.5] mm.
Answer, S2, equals 160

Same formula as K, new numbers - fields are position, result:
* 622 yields 145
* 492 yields 165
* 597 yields 147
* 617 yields 146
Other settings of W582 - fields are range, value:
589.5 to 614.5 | 147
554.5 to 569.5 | 153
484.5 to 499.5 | 164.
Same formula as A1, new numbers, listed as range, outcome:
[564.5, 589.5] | 151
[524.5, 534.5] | 161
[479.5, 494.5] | 167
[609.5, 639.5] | 149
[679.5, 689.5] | 150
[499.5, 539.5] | 165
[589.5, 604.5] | 148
